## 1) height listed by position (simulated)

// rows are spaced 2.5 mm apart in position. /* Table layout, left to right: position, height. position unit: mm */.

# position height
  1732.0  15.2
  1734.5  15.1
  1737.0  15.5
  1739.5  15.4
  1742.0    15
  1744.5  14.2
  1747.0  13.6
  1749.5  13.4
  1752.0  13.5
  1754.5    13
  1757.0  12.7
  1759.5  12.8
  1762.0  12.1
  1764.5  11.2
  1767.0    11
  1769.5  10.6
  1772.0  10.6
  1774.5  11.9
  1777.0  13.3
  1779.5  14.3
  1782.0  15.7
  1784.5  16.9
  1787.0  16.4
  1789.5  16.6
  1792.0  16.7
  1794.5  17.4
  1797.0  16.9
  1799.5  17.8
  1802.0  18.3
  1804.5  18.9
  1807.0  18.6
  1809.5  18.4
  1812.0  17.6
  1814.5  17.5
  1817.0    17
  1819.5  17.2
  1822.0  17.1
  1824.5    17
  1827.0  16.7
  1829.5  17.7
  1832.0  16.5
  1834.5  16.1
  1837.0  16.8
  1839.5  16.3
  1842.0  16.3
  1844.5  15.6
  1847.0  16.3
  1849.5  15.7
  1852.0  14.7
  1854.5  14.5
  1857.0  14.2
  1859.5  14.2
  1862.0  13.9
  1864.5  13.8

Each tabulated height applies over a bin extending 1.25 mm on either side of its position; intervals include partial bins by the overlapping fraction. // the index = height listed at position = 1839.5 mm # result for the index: 16.3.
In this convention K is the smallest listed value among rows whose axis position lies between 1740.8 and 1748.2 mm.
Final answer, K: 13.6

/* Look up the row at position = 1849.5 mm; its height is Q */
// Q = 15.7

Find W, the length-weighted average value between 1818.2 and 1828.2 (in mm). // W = 17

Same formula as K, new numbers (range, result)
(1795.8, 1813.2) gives 16.9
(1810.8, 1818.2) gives 17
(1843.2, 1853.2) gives 14.7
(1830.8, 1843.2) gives 16.1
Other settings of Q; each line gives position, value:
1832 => 16.5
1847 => 16.3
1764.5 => 11.2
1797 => 16.9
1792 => 16.7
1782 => 15.7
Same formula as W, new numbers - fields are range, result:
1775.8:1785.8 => 15.1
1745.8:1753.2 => 13.5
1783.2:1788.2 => 16.6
